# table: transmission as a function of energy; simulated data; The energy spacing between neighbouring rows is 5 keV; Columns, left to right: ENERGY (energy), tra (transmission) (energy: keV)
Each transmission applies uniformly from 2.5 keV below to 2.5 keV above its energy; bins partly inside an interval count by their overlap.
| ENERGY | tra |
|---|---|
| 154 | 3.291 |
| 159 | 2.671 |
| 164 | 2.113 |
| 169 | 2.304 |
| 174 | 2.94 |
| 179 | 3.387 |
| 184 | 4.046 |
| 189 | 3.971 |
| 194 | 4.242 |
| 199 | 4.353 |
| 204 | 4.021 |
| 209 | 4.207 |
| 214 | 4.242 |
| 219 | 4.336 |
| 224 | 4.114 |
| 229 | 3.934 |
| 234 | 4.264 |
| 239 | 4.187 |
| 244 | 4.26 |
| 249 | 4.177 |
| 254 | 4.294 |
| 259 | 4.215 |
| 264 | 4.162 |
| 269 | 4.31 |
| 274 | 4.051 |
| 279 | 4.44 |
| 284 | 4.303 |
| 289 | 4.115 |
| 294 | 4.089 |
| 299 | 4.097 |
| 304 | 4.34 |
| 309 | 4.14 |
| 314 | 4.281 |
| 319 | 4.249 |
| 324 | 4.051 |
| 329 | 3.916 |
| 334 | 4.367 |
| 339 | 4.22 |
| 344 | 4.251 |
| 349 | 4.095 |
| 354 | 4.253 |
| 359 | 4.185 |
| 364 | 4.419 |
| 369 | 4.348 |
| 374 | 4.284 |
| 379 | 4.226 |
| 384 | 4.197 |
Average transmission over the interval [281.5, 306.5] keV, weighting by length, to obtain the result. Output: 4.19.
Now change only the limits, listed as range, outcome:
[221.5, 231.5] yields 4.02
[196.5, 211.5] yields 4.19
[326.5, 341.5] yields 4.17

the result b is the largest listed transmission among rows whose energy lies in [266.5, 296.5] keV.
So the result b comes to 4.44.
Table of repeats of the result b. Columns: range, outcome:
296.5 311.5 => 4.34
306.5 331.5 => 4.281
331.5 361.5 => 4.367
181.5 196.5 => 4.242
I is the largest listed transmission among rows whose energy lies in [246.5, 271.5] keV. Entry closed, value 4.31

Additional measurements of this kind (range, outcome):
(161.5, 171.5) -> 2.304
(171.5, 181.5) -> 3.387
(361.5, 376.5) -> 4.419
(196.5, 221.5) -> 4.353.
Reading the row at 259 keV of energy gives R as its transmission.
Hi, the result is 4.215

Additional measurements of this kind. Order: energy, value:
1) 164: 2.113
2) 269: 4.31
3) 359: 4.185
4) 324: 4.051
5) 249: 4.177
